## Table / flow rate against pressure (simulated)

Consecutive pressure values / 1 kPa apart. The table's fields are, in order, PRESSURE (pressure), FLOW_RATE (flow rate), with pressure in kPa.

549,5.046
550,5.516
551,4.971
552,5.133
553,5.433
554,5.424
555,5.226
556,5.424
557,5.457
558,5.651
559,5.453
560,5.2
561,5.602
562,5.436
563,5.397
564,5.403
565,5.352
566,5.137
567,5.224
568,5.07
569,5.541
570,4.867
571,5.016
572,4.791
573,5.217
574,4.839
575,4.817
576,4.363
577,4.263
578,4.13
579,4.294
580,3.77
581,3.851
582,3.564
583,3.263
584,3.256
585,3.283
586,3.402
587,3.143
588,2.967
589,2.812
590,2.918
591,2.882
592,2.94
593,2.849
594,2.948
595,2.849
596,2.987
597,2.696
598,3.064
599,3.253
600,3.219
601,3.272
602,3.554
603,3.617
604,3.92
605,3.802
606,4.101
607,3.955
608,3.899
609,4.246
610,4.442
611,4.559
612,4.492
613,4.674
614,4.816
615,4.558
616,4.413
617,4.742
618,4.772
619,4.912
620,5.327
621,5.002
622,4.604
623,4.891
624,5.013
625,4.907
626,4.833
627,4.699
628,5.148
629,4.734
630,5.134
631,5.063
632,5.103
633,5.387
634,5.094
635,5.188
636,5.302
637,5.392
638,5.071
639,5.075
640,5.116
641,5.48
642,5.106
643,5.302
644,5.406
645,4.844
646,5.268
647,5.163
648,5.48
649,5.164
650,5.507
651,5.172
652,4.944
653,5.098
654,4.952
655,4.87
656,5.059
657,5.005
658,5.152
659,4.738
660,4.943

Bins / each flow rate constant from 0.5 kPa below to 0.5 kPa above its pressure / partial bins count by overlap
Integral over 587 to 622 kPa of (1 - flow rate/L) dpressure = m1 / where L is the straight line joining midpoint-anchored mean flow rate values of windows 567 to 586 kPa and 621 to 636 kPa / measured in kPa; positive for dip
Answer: 6.73 kPa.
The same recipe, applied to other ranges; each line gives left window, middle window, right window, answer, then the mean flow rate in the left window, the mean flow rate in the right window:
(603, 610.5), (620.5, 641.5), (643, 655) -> -1.69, 4.02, 5.17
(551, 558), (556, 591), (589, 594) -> -3.13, 5.34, 2.89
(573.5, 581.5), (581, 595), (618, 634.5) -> 4.17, 4.29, 4.98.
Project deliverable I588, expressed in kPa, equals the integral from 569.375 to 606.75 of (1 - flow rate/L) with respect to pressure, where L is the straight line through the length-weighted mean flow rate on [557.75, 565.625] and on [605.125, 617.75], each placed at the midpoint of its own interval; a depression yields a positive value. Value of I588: 9.5 kPa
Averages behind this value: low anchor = 5.43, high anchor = 4.4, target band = 3.65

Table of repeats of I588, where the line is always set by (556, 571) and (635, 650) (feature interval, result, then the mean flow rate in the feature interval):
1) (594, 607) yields 4.72 kPa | 3.37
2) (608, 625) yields 1.84 kPa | 4.7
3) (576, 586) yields 2.93 kPa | 3.76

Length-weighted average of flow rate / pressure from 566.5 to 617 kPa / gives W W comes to 3.9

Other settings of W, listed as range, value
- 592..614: 3.65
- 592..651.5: 4.54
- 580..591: 3.25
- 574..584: 4.04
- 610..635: 4.87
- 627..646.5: 5.16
